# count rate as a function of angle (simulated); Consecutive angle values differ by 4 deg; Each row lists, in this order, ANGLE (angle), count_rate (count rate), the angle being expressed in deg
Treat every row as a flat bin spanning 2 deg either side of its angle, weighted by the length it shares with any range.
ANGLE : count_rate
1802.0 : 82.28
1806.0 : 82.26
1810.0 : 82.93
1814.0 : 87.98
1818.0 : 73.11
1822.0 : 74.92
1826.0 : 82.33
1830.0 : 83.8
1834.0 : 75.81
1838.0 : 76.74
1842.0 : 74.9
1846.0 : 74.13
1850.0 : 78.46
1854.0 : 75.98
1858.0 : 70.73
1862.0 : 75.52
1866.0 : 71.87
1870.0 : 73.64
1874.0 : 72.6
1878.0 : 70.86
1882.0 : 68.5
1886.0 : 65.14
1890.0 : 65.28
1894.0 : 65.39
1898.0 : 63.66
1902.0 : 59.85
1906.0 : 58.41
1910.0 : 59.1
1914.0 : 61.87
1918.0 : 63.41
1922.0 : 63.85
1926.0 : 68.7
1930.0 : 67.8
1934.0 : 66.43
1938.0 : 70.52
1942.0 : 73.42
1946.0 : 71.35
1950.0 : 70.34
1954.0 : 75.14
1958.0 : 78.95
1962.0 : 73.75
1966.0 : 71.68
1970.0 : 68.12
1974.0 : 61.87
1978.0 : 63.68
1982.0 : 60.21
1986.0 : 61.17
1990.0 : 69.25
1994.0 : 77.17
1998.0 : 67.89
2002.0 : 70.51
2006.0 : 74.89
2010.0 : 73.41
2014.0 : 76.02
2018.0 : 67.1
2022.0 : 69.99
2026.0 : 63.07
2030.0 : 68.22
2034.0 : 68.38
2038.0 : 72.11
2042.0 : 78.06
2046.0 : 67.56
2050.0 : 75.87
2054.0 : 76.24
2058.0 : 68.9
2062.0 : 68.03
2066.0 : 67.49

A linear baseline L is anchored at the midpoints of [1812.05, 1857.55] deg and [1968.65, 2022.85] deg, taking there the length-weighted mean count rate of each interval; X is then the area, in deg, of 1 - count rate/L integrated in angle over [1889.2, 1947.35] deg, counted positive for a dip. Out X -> 6.2 deg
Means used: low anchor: 77.8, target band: 65.2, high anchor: 68.6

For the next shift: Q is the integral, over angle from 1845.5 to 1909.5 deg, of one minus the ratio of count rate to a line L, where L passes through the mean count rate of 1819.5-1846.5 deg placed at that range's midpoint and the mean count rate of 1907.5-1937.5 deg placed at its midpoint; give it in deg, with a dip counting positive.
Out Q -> 2.04 deg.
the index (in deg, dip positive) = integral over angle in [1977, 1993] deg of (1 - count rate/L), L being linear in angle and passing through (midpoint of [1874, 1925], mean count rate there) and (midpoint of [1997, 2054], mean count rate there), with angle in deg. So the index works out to 1.1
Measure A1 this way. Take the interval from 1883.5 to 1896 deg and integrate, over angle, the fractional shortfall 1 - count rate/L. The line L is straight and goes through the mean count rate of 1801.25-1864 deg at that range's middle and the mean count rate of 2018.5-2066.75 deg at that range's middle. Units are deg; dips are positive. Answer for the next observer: 1.7 deg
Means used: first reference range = 78.2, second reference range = 70.3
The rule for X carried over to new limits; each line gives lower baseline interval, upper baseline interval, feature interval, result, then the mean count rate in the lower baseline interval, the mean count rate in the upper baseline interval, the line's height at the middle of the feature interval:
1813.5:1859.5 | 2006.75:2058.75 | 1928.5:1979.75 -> 2.3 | 77.1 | 71.3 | 73.6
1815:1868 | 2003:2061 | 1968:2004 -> 2.9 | 76.2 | 71.3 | 72.5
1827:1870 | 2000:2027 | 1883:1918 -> 5.5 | 75.8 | 71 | 74.3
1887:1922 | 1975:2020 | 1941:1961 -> -2.5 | 62.3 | 69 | 65.7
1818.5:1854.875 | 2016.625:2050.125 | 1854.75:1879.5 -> 1.1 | 77.3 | 69.8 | 76.2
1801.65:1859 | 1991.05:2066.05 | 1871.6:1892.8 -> 2.2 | 78.4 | 71.2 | 76.5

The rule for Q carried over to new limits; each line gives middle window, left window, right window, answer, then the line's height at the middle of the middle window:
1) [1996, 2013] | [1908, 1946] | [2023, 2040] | -1.1 deg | 67.6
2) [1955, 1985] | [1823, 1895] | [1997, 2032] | 1.2 deg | 71.2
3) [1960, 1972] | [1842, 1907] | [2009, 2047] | -0.2 deg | 70.1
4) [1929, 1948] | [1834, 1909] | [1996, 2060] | 0.1 deg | 70.5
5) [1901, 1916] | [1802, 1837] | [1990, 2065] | 3.3 deg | 76.5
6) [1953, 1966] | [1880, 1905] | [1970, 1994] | -2.1 deg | 64.7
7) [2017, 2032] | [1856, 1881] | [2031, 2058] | 1.1 deg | 72.5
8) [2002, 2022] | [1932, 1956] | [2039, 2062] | 0.0 deg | 72.2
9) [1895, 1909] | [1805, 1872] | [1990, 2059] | 2.7 deg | 75.3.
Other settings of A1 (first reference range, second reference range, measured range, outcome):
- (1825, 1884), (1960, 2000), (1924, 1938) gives 0.5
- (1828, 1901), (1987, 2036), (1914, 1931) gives 1.5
